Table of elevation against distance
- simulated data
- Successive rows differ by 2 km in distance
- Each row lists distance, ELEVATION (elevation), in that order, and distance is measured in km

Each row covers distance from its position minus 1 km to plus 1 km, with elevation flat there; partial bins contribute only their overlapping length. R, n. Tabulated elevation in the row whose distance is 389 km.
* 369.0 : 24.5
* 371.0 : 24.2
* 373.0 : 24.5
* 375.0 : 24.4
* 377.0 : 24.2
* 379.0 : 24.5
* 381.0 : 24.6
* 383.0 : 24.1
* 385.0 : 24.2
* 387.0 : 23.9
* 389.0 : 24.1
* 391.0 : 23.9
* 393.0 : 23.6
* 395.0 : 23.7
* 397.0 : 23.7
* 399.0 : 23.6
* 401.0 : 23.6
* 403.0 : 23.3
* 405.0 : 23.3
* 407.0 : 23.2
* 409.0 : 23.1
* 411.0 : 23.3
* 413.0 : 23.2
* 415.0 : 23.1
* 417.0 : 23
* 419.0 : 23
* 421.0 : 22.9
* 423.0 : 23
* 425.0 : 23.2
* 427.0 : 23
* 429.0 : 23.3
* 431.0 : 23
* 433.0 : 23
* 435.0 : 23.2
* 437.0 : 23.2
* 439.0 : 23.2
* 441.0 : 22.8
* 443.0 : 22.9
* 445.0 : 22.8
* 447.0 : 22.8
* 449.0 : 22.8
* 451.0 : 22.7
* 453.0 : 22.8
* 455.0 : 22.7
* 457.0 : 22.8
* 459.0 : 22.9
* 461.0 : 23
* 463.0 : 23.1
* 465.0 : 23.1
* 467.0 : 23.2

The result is 24.1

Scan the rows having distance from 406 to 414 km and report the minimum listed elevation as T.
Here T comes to 23.1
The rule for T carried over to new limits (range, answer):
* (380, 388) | 23.9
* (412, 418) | 23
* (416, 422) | 22.9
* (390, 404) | 23.3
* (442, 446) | 22.8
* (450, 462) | 22.7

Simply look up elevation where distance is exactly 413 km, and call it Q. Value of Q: 23.2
